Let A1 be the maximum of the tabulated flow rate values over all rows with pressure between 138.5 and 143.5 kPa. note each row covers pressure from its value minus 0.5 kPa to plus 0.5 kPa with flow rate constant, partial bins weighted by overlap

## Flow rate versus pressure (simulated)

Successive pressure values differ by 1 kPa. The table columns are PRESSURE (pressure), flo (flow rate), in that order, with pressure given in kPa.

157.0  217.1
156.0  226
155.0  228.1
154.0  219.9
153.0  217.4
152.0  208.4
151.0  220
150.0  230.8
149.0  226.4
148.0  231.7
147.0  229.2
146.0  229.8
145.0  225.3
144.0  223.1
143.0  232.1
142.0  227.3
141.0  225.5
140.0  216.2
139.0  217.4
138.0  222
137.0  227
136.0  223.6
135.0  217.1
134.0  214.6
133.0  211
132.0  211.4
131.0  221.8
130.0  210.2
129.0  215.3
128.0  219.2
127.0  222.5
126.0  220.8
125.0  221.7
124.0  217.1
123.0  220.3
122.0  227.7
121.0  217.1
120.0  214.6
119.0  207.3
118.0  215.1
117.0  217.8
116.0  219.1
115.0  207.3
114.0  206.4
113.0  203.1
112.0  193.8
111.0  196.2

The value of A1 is 232.1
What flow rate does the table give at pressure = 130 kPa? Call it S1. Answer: 210.2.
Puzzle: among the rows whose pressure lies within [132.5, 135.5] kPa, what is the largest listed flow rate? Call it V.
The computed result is 217.1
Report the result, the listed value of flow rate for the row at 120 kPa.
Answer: 214.6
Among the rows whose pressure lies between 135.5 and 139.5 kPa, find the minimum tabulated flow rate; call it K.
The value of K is 217.4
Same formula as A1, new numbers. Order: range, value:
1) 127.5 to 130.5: 219.2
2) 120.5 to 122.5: 227.7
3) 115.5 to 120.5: 219.1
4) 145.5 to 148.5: 231.7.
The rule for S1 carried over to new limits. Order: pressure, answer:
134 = 214.6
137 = 227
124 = 217.1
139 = 217.4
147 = 229.2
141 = 225.5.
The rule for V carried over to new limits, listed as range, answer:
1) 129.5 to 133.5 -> 221.8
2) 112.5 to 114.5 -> 206.4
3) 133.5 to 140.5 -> 227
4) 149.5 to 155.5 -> 230.8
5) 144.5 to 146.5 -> 229.8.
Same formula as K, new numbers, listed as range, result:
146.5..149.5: 226.4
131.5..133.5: 211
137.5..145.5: 216.2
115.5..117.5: 217.8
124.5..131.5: 210.2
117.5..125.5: 207.3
